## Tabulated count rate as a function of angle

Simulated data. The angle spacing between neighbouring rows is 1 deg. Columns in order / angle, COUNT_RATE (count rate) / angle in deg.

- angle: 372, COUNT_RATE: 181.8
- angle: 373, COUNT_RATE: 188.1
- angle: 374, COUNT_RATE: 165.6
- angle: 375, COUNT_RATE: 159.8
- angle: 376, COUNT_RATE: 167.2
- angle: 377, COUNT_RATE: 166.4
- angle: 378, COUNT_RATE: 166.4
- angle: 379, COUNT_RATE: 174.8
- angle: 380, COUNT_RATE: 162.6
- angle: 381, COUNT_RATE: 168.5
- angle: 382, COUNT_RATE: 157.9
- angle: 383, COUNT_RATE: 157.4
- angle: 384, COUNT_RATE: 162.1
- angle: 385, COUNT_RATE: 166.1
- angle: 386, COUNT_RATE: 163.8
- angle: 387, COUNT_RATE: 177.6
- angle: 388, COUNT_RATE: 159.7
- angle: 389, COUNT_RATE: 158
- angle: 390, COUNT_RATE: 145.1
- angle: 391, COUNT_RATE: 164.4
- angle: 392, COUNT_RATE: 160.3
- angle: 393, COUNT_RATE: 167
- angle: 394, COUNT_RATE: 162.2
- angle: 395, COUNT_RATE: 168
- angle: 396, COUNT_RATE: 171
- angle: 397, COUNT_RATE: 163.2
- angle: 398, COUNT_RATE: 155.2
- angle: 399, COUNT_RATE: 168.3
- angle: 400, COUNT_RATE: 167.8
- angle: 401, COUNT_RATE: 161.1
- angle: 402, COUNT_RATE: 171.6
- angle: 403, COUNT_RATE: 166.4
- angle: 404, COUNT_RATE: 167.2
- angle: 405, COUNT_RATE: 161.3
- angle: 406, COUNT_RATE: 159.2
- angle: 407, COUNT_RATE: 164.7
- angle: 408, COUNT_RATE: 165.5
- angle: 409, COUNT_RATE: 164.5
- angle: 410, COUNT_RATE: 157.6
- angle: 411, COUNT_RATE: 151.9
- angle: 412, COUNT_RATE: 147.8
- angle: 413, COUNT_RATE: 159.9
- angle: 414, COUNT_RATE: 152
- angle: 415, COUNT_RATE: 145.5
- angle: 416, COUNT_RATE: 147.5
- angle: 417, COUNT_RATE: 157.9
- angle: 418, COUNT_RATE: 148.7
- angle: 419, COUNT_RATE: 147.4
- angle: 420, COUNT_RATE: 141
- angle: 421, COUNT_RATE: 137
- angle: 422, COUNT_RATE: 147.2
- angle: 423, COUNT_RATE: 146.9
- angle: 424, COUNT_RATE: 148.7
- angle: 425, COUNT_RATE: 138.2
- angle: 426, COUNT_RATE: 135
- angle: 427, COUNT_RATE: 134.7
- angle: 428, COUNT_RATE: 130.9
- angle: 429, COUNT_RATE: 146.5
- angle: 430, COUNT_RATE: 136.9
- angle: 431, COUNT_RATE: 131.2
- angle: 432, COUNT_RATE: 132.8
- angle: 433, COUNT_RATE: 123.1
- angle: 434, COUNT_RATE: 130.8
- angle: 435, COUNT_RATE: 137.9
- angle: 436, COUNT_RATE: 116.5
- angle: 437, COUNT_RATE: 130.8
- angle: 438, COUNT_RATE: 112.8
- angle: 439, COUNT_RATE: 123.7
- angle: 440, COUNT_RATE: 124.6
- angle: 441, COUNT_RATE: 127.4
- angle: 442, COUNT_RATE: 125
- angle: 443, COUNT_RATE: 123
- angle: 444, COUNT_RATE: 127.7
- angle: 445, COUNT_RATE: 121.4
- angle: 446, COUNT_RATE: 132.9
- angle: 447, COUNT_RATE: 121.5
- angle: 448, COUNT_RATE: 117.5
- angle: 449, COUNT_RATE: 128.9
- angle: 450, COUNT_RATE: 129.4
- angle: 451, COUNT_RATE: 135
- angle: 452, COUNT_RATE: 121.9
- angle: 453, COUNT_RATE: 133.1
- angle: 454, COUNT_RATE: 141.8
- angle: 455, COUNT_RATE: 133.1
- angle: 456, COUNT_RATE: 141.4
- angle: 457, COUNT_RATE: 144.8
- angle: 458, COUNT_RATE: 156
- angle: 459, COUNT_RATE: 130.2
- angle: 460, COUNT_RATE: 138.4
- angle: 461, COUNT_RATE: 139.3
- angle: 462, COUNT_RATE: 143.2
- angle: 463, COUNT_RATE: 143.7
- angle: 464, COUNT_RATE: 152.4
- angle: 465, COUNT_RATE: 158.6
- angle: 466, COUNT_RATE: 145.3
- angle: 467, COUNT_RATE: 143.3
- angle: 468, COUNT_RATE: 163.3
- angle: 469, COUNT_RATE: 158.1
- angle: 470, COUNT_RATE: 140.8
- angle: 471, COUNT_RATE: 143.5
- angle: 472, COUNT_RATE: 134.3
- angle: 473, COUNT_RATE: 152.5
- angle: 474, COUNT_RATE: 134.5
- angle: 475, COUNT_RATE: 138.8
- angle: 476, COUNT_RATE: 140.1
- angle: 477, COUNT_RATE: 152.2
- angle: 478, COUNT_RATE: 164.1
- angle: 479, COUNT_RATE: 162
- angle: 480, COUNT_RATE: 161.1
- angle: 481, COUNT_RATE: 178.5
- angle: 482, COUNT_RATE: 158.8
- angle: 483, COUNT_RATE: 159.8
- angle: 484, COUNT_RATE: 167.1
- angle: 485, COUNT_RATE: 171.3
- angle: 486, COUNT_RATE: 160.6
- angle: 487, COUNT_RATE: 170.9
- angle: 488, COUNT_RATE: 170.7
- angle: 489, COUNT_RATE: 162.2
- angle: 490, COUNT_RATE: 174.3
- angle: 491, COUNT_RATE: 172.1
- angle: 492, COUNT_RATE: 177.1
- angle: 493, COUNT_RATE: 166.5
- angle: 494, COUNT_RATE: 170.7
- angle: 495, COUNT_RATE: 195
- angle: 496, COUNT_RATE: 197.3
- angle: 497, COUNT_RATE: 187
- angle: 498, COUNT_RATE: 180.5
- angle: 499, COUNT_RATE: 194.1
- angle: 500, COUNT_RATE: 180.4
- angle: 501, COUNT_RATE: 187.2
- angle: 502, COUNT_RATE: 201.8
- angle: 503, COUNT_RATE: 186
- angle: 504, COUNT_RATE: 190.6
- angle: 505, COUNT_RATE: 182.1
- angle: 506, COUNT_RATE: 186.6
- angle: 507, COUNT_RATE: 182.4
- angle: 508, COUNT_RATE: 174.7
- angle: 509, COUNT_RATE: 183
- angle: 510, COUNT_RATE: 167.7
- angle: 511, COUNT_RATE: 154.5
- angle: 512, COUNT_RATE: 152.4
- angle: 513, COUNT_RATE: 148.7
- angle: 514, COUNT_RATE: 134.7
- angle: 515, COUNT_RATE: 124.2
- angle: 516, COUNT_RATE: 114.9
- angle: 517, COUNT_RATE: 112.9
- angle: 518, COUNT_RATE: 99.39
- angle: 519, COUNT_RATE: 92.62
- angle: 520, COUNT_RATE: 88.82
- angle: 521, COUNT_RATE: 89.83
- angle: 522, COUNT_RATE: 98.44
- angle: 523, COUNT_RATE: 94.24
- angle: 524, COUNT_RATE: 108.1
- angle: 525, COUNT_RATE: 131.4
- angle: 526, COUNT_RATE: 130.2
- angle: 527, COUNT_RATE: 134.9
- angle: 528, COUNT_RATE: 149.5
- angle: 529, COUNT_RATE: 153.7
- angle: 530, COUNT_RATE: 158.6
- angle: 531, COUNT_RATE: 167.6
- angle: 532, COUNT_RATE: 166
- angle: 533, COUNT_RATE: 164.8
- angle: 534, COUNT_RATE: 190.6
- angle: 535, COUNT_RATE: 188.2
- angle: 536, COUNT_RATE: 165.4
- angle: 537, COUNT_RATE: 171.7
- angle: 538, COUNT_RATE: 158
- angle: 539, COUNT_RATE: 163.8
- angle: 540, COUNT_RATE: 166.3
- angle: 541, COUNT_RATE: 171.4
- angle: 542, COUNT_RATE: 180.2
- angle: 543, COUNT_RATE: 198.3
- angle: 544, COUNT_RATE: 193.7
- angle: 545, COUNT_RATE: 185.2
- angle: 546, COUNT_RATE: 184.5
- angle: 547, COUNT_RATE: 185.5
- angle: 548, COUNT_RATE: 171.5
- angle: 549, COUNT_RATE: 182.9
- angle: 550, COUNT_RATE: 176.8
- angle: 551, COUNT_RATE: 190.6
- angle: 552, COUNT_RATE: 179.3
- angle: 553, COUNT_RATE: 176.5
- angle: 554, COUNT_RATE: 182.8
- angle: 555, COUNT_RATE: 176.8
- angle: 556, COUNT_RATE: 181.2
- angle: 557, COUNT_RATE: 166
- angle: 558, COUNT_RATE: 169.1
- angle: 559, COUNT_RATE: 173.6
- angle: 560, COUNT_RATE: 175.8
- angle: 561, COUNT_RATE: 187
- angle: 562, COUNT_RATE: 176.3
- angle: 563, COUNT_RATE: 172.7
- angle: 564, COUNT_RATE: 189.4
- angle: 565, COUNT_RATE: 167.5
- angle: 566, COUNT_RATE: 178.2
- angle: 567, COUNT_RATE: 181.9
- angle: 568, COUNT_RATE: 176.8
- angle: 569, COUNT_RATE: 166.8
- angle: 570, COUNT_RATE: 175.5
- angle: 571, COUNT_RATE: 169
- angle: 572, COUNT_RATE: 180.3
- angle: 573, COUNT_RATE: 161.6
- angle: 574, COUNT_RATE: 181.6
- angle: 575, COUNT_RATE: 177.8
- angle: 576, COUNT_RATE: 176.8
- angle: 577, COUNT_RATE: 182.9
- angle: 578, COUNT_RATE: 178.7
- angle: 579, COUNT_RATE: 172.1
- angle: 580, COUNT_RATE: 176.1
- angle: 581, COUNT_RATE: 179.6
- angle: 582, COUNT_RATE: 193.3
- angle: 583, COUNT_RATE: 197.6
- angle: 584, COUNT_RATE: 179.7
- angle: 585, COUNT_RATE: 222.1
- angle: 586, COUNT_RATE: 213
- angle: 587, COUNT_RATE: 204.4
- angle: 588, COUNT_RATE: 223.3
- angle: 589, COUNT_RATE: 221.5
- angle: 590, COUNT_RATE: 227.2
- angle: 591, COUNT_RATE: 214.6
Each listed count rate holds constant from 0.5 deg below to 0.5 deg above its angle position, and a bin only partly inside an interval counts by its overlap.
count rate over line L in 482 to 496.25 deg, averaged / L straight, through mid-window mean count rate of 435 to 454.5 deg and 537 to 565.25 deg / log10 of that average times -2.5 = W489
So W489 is -0.161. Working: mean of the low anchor 126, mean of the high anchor 178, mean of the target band 172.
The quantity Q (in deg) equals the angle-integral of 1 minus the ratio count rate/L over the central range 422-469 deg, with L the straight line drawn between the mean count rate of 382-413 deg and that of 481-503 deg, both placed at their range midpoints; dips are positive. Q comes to 9.6 deg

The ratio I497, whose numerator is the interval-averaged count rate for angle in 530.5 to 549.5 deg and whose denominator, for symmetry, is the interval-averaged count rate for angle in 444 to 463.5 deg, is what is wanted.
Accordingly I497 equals 1.32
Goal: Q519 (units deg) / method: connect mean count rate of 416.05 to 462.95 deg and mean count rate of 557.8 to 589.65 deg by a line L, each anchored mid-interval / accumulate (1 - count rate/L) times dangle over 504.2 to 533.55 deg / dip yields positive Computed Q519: 4.20 deg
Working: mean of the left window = 134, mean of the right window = 184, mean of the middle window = 140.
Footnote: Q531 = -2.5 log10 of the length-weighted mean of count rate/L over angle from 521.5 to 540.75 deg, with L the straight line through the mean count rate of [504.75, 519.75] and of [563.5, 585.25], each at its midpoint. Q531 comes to 0.04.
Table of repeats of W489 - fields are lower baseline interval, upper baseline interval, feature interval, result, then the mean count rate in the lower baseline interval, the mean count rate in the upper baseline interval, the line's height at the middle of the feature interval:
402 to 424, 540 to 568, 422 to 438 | 0.171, 154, 180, 157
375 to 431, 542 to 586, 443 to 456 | 0.260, 157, 181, 164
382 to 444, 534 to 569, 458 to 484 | 0.080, 149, 178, 161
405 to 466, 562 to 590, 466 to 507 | -0.076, 139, 186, 156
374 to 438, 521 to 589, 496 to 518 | -0.002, 154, 173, 167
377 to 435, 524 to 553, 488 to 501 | -0.097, 155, 169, 164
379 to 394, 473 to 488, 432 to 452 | 0.263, 163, 159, 160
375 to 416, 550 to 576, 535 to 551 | -0.018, 162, 177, 175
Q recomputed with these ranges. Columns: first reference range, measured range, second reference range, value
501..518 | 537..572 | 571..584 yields -0.8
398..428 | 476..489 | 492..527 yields -0.9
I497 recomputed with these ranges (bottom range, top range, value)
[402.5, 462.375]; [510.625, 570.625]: 1.14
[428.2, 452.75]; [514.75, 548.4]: 1.17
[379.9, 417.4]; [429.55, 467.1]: 0.82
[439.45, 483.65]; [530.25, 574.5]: 1.25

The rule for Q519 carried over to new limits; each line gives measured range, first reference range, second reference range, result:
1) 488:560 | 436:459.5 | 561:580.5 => -2.48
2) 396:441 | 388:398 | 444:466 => 1.41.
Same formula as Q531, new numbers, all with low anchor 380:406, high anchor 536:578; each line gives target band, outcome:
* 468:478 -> 0.17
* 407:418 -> 0.07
